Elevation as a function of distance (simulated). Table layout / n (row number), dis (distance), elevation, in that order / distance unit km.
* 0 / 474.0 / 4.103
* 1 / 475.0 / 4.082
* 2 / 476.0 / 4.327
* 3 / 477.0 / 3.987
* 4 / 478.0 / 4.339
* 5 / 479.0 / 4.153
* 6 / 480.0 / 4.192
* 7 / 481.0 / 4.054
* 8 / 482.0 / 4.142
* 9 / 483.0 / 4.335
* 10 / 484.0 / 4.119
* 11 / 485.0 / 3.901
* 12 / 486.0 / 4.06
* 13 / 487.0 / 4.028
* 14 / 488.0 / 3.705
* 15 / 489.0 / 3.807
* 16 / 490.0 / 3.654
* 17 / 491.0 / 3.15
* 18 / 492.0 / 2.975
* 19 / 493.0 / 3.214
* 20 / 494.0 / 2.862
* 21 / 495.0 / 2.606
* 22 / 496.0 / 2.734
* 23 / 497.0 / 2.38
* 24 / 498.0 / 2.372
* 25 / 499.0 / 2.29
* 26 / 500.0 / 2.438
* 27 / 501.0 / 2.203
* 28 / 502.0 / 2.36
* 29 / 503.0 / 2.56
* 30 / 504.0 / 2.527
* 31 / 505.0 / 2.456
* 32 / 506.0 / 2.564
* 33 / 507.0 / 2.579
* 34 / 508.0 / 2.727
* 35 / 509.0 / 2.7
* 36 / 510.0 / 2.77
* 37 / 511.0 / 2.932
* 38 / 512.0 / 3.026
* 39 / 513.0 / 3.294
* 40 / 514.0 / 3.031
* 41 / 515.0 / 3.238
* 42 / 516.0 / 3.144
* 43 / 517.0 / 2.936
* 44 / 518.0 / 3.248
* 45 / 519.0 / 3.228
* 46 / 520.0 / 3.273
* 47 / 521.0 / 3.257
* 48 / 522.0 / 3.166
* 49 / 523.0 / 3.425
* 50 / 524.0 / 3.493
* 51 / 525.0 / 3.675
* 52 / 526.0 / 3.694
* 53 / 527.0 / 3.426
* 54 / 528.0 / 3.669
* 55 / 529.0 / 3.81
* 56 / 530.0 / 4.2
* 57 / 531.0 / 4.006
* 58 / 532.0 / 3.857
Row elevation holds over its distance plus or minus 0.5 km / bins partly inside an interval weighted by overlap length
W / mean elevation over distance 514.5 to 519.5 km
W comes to 3.16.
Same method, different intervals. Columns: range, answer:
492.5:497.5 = 2.76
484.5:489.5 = 3.9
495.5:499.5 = 2.44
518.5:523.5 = 3.27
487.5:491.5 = 3.58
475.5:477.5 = 4.16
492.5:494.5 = 3.04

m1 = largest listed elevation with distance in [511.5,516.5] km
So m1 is 3.294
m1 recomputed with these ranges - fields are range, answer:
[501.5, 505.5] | 2.56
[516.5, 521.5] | 3.273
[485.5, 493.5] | 4.06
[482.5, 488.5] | 4.335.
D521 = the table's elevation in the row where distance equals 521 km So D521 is 3.257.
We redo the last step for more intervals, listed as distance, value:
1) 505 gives 2.456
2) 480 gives 4.192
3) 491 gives 3.15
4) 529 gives 3.81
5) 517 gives 2.936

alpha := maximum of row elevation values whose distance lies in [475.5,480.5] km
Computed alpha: 4.339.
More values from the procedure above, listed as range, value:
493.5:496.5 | 2.862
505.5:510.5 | 2.77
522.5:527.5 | 3.694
